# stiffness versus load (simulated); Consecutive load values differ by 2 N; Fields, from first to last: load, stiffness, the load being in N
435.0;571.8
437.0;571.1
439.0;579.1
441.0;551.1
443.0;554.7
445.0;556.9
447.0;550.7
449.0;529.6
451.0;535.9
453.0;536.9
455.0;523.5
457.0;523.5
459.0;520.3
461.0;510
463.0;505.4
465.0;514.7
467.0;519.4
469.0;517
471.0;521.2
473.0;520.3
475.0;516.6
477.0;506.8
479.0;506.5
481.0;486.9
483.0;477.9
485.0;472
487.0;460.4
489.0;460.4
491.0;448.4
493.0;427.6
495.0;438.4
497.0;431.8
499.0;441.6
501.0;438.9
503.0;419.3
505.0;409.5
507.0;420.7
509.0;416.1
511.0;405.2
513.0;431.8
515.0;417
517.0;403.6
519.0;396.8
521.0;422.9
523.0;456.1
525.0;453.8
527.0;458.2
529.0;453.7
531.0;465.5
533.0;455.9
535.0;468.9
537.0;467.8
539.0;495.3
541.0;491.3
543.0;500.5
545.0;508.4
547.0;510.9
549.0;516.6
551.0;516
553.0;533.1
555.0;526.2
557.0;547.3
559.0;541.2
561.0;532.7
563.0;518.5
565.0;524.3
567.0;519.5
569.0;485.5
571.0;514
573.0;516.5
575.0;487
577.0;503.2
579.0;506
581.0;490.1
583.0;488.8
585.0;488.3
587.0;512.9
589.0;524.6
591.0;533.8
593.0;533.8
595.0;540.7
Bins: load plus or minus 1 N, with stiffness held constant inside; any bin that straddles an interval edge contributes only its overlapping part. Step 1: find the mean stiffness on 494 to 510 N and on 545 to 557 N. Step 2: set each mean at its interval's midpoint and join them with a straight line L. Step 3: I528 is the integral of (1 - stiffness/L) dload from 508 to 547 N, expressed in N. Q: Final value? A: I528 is 2.0 N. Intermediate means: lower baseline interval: 427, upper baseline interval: 522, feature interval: 453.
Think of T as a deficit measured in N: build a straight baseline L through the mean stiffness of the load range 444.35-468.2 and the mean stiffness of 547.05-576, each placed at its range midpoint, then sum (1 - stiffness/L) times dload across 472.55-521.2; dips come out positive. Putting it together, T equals 7.2 N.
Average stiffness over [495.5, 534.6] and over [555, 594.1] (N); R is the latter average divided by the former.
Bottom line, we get 1.19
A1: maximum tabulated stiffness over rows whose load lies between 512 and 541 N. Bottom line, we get 495.3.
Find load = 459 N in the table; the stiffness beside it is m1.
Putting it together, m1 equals 520.3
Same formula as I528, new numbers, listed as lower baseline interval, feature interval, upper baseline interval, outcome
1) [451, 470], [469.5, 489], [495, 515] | -0.63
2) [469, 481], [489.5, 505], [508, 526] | 1.01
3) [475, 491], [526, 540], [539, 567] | 1.16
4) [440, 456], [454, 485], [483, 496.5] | -0.90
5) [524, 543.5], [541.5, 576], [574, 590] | -2.24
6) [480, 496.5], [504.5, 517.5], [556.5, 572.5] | 1.68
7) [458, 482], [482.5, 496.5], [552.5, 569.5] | 1.68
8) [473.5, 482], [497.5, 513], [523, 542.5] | 2.04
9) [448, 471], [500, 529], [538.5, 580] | 5.13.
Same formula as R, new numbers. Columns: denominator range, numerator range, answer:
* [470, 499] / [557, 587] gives 1.07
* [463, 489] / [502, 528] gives 0.85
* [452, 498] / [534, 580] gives 1.03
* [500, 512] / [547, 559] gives 1.26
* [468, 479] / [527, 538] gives 0.90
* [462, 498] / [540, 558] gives 1.07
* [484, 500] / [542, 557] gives 1.16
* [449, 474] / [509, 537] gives 0.84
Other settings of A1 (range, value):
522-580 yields 547.3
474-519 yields 516.6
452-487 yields 536.9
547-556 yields 533.1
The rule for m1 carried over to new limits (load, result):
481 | 486.9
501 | 438.9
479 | 506.5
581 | 490.1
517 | 403.6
